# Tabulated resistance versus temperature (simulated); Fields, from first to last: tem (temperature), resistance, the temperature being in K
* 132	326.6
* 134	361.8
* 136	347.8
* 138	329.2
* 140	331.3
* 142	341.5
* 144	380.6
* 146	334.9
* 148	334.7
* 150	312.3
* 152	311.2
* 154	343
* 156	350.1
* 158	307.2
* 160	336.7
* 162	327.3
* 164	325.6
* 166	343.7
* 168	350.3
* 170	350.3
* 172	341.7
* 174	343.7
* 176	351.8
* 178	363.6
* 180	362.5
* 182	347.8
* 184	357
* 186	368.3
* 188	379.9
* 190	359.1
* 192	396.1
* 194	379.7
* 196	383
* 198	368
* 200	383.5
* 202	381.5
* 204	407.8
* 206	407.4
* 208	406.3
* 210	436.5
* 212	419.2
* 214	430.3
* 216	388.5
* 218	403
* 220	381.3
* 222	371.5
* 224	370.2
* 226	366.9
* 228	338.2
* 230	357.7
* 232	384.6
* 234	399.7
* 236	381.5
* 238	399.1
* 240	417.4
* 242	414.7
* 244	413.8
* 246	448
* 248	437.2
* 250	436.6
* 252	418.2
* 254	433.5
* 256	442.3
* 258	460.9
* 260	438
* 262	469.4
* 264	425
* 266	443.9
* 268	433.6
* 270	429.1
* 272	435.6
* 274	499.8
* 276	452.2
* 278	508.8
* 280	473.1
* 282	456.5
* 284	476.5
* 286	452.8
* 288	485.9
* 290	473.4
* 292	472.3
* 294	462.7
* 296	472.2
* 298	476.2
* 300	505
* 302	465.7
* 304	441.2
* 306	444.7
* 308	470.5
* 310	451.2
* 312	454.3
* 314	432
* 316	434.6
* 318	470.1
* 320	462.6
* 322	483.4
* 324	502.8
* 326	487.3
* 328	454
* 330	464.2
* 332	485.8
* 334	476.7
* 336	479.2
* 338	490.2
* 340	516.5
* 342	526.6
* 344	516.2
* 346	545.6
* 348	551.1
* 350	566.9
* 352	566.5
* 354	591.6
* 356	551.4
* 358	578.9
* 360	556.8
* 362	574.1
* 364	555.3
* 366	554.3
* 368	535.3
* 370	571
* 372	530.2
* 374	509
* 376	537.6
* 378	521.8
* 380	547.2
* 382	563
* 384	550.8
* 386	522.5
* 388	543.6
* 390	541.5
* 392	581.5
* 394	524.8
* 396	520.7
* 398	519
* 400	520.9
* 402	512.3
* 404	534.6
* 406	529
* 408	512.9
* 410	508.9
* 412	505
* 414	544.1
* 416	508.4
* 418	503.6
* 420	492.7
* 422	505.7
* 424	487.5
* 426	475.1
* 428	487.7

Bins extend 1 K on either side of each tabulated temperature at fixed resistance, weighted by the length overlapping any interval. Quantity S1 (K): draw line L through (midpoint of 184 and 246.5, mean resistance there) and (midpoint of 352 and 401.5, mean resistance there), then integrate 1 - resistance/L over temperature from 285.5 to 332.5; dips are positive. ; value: 1.34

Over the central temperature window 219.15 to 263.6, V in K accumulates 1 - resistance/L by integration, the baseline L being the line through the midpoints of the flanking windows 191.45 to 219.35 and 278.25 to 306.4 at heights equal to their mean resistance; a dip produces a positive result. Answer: 2.1 K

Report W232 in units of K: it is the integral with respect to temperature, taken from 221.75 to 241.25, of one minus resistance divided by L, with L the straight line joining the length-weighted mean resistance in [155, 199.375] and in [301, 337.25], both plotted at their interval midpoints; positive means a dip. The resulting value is 0.9 K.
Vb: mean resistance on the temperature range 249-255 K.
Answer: 429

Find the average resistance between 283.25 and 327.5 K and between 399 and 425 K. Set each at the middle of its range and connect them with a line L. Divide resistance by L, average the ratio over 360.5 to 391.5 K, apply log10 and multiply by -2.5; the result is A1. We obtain -0.099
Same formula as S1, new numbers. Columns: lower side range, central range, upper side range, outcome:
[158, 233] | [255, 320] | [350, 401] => 0.1 K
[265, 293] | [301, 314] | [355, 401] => 0.9 K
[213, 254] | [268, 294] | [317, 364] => -0.8 K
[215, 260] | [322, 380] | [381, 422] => -4.6 K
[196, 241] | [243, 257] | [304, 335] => -0.6 K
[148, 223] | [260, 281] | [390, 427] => -1.6 K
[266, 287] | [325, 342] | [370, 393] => 0.7 K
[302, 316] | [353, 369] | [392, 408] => -2.2 K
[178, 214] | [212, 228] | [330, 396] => 0.8 K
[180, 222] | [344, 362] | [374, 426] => -2.5 K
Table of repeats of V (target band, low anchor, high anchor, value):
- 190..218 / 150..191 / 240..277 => -1.20 K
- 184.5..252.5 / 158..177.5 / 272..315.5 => -0.70 K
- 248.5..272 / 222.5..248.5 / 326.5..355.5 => -0.94 K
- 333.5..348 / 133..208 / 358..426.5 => -0.64 K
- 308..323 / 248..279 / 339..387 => 1.31 K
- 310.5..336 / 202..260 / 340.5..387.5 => 1.89 K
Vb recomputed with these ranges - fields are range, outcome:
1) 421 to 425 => 497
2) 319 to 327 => 484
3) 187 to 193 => 378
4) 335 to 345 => 506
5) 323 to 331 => 477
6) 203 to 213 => 415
